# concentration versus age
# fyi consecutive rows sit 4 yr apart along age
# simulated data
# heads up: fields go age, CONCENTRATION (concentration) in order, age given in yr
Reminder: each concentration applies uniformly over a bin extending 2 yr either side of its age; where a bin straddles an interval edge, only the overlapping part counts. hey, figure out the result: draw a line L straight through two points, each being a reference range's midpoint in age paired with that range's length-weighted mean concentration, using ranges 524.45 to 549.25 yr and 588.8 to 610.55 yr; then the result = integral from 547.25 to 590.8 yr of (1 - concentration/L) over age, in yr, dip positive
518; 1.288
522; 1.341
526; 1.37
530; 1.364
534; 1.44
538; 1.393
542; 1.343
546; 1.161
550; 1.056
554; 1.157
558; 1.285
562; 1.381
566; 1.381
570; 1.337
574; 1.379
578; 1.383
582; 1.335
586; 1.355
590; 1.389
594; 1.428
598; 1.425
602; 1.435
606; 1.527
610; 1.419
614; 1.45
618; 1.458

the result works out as 2.50 yr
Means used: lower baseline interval 1.33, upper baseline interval 1.44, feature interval 1.31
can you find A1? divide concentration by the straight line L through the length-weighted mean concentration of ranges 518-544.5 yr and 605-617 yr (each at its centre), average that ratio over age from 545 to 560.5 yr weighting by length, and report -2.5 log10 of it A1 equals 0.19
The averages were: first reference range 1.36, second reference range 1.46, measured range 1.17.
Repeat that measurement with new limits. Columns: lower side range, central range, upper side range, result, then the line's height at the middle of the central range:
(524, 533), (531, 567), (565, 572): 0.06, 1.37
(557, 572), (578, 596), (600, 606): 0.03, 1.42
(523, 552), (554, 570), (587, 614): 0.03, 1.36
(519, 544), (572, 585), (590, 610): 0.04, 1.42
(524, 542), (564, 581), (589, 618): 0.04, 1.42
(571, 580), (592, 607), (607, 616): -0.02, 1.42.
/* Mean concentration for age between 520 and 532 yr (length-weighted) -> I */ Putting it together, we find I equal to 1.36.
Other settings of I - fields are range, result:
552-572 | 1.31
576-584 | 1.36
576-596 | 1.38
